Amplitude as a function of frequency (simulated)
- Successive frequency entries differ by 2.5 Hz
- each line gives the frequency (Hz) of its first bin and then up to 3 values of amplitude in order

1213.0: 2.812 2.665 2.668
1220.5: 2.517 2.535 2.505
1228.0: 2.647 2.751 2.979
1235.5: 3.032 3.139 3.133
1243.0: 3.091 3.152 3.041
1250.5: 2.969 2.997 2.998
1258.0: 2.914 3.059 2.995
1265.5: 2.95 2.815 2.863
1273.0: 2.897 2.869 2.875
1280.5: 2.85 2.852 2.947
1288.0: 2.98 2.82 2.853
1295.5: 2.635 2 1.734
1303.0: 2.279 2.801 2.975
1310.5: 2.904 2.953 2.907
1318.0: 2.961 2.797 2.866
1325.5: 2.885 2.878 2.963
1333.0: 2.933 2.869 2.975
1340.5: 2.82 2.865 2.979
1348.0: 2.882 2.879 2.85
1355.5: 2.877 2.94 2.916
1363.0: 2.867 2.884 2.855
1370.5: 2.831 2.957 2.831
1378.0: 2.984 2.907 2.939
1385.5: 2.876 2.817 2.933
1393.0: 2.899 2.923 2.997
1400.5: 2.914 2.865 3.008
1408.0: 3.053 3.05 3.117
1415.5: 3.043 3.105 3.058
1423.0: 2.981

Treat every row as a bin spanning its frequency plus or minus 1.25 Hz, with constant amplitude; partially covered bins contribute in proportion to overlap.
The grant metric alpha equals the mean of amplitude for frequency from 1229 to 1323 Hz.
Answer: 2.86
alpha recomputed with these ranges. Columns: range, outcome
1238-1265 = 3.04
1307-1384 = 2.9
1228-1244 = 2.99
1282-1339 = 2.77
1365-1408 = 2.91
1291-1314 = 2.57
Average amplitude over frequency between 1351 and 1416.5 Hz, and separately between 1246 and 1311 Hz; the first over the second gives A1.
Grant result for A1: 1.04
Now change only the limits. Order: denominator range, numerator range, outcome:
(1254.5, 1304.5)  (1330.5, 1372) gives 1.05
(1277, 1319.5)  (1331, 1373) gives 1.06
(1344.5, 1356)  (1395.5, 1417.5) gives 1.04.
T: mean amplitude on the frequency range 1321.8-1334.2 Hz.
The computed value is 2.91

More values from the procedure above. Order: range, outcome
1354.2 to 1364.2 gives 2.9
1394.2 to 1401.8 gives 2.94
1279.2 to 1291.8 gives 2.89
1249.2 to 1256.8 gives 2.99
